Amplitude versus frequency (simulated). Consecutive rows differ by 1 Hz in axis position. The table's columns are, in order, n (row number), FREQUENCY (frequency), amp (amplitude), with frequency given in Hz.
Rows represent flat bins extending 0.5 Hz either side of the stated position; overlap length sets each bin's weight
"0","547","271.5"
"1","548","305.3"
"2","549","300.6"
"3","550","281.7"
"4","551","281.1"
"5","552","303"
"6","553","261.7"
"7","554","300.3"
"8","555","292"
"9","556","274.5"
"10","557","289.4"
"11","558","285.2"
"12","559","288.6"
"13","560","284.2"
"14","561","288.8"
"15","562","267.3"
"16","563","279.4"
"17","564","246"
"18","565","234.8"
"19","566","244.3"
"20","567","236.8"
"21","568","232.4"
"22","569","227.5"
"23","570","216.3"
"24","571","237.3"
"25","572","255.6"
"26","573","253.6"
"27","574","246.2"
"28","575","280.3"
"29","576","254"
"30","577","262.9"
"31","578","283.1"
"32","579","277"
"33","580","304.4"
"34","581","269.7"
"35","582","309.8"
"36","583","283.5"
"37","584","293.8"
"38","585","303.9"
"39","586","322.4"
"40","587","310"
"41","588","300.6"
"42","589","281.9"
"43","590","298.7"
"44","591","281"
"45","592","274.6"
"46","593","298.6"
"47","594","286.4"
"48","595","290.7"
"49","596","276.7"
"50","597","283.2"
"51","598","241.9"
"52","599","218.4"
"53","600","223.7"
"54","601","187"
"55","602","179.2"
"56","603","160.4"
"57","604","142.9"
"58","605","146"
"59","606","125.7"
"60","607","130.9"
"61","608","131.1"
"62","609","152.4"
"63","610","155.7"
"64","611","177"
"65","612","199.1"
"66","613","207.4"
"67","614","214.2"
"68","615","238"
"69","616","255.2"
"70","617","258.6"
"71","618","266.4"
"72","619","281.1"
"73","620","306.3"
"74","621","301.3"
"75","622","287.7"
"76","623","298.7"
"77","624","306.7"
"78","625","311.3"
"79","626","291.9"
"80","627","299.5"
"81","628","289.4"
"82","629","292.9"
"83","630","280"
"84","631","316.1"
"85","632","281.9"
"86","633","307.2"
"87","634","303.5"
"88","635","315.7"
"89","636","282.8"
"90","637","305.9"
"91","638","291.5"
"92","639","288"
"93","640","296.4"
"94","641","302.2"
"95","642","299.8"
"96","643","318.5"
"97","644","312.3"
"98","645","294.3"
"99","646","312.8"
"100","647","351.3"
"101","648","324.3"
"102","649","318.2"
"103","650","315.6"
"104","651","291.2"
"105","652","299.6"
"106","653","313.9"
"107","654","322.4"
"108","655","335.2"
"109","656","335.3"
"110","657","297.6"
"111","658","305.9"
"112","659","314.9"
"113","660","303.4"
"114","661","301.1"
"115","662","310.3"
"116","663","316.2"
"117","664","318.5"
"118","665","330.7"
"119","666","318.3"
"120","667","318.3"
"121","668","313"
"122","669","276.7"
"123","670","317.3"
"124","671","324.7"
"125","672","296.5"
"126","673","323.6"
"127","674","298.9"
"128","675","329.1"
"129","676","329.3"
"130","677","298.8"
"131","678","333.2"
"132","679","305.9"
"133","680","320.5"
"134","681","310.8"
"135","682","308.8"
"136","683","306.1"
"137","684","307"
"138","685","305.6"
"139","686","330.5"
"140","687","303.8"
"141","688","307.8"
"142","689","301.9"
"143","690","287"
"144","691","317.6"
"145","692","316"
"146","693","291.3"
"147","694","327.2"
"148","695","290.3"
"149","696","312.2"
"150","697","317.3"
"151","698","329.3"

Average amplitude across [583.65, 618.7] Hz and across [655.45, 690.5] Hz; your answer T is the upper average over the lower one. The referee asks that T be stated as 1.3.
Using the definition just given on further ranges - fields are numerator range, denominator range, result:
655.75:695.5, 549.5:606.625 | 1.19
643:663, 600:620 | 1.62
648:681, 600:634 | 1.33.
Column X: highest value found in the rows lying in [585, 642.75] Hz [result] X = 322.4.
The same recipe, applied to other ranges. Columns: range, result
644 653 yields 351.3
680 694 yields 330.5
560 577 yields 288.8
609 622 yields 306.3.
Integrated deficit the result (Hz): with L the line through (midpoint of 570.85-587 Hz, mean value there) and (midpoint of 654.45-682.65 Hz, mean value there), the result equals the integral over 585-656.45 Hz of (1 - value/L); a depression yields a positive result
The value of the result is 6.5 Hz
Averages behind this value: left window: 279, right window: 314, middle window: 269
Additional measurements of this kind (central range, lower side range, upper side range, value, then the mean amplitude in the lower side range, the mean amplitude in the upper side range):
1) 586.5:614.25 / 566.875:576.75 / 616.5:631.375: 5.0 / 245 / 292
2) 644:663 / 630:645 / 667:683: -0.5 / 301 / 312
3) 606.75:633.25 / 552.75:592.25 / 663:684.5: 3.5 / 273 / 314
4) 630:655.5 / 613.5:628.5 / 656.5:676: -1.0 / 280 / 312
